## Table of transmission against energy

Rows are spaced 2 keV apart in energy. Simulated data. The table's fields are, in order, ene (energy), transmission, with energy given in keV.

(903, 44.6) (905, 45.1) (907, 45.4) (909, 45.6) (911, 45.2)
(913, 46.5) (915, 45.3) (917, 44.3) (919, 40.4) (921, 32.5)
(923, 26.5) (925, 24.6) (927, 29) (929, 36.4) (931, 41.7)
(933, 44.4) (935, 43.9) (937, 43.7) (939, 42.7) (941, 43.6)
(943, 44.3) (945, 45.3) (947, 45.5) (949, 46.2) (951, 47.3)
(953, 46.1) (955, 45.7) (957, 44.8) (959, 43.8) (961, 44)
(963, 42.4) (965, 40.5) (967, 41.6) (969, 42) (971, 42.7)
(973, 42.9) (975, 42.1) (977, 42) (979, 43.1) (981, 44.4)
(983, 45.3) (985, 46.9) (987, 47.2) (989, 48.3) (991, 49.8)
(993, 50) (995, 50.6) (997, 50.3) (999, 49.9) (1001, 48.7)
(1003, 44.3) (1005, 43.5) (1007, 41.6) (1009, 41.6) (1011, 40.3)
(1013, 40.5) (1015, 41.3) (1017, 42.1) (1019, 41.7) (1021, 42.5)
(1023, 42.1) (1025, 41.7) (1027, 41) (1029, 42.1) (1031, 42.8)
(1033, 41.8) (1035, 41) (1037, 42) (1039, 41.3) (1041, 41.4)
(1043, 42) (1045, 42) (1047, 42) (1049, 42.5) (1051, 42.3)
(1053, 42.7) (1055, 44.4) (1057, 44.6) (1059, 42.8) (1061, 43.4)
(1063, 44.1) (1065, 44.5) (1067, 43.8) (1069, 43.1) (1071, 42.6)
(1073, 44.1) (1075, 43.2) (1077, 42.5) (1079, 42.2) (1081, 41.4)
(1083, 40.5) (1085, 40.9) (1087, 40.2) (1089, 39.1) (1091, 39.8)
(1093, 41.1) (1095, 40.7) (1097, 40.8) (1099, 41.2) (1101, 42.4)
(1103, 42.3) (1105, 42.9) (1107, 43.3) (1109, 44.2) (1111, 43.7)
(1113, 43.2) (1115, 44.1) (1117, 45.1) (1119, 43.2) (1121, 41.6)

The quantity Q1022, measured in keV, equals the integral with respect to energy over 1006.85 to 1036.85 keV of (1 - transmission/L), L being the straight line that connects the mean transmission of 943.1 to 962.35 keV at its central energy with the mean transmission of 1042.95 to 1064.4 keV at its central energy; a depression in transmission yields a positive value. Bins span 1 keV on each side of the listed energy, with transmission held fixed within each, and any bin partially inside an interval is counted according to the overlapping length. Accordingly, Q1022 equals 1.47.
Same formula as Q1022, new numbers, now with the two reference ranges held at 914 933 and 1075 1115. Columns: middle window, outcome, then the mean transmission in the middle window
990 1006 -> -4.07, 48.4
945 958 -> -3.11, 45.9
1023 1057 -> -1.84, 42.1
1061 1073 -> -0.81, 43.6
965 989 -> -3.69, 43.7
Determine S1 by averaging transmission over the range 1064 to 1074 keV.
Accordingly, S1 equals 43.6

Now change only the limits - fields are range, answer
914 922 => 40.6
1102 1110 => 43.2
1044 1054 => 42.3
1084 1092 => 40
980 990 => 46.4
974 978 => 42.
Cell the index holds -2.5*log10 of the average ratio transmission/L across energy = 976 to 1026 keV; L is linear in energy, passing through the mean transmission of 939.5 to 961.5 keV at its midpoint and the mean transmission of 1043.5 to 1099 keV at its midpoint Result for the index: -0.02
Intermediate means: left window 45.1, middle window 44.8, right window 42.2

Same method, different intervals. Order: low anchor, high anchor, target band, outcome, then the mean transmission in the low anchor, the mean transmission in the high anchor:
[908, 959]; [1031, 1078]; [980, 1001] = -0.15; 41.7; 42.8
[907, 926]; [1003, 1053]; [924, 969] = -0.06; 39.3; 41.9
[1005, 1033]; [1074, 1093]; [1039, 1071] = -0.04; 41.7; 41.1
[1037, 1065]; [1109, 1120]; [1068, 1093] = 0.04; 42.8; 43.9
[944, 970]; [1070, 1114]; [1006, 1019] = 0.05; 44.2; 41.9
